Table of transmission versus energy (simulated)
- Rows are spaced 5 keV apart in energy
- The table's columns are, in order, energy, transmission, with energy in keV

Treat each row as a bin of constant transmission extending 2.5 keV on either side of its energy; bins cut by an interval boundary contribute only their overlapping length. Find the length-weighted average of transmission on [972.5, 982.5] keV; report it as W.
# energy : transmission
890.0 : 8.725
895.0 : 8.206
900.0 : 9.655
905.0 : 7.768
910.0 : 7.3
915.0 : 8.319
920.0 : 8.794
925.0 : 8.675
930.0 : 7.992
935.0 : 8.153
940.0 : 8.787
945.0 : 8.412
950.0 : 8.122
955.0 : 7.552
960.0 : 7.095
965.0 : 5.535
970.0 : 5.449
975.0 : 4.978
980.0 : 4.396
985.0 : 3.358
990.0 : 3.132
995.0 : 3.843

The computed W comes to 4.69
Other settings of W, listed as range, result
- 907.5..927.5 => 8.27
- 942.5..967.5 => 7.34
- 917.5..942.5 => 8.48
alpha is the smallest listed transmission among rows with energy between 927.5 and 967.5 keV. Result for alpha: 5.535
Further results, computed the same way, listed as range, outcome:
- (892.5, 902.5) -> 8.206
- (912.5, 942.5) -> 7.992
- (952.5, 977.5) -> 4.978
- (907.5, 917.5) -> 7.3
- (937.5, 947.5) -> 8.412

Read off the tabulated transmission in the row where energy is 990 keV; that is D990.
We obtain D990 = 3.132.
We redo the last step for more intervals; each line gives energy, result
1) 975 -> 4.978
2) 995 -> 3.843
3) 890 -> 8.725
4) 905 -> 7.768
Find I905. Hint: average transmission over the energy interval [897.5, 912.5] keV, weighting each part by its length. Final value 8.24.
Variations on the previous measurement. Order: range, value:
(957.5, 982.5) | 5.49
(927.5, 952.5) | 8.29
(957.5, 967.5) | 6.32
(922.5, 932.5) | 8.33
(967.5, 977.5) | 5.21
